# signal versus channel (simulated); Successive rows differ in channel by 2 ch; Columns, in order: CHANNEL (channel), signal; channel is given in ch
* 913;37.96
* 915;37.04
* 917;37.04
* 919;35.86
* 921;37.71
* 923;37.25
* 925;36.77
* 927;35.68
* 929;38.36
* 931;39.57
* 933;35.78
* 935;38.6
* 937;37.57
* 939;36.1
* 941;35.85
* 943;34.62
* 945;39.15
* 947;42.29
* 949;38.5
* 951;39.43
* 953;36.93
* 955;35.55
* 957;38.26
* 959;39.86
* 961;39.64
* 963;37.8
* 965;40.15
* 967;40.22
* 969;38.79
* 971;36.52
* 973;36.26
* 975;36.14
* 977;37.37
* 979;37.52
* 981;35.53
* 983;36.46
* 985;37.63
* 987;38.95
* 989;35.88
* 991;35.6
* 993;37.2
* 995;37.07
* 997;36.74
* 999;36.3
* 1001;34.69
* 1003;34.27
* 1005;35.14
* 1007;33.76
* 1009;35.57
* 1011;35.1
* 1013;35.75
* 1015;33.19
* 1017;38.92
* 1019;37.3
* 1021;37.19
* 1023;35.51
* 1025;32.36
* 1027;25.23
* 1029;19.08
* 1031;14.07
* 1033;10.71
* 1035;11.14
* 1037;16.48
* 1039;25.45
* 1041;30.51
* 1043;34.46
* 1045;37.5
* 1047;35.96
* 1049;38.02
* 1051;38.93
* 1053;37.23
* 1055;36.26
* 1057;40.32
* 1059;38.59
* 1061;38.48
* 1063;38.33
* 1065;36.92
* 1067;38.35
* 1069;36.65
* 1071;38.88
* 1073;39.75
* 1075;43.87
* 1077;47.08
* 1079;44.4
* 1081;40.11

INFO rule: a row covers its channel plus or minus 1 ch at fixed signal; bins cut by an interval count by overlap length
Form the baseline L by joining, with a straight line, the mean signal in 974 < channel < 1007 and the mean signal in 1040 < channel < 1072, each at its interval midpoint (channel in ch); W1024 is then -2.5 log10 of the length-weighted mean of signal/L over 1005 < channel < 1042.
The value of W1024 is 0.28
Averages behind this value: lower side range 36.3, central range 28.4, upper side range 37.2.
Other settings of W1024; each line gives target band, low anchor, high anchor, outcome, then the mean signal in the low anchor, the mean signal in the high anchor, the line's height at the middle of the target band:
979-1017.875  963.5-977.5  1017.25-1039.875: -0.15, 37.9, 24.5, 31.5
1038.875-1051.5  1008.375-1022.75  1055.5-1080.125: 0.10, 36.1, 40.1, 38.4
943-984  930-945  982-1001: -0.03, 37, 36.8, 36.9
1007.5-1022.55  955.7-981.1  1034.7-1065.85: -0.01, 38.1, 33.9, 35.7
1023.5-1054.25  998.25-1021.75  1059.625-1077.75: 0.35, 35.6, 39.7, 37.6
